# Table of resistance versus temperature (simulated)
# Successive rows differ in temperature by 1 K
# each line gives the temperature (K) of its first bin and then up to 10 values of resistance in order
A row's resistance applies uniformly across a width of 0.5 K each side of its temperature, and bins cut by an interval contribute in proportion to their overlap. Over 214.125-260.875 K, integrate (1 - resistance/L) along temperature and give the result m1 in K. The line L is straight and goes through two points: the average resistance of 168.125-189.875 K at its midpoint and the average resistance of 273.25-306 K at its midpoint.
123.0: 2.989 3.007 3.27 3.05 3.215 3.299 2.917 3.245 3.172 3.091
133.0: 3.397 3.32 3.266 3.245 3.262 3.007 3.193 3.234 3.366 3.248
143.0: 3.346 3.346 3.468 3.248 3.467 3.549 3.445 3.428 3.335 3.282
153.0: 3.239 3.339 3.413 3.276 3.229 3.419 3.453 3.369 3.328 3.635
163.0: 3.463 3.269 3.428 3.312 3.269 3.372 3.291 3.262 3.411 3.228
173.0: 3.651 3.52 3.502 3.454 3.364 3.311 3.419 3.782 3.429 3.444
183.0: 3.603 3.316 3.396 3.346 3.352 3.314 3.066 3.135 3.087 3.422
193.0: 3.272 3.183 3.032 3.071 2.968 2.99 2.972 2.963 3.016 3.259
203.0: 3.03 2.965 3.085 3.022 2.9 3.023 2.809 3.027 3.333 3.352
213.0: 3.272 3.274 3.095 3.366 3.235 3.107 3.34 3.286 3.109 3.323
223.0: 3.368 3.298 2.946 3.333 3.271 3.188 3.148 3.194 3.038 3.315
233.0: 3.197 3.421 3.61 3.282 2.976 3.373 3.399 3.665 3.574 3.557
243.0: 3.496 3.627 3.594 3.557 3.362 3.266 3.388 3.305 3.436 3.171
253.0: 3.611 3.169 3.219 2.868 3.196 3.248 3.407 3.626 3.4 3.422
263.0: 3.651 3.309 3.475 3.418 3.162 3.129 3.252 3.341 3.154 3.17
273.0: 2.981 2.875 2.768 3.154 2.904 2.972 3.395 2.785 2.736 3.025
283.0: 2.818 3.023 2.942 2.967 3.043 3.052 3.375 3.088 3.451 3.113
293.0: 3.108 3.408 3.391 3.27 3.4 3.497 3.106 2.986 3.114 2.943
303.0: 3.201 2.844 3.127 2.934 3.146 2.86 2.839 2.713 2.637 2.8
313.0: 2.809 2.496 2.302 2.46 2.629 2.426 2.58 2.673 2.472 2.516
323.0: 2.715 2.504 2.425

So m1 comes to -1.22 K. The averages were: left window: 3.4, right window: 3.09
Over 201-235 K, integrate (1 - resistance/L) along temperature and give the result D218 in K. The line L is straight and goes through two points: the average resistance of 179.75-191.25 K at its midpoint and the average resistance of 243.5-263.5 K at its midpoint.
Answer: 1.82 K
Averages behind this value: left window 3.35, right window 3.38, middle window 3.18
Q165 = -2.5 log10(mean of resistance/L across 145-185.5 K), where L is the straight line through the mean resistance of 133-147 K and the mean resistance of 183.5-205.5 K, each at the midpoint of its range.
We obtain -0.06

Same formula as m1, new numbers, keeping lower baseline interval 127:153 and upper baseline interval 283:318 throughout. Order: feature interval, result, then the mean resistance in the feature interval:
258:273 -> -1.4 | 3.34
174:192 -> -1.0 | 3.38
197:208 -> 0.5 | 3.02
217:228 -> -0.4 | 3.24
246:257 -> -0.7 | 3.29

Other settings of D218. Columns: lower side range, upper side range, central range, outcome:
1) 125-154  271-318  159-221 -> -1.5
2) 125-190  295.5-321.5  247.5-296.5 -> -3.6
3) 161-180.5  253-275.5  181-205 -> 1.4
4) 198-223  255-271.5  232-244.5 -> -0.8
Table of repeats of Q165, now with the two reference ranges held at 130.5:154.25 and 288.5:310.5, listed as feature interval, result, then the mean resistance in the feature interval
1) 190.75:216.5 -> 0.04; 3.11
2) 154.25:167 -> -0.03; 3.38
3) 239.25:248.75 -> -0.10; 3.52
